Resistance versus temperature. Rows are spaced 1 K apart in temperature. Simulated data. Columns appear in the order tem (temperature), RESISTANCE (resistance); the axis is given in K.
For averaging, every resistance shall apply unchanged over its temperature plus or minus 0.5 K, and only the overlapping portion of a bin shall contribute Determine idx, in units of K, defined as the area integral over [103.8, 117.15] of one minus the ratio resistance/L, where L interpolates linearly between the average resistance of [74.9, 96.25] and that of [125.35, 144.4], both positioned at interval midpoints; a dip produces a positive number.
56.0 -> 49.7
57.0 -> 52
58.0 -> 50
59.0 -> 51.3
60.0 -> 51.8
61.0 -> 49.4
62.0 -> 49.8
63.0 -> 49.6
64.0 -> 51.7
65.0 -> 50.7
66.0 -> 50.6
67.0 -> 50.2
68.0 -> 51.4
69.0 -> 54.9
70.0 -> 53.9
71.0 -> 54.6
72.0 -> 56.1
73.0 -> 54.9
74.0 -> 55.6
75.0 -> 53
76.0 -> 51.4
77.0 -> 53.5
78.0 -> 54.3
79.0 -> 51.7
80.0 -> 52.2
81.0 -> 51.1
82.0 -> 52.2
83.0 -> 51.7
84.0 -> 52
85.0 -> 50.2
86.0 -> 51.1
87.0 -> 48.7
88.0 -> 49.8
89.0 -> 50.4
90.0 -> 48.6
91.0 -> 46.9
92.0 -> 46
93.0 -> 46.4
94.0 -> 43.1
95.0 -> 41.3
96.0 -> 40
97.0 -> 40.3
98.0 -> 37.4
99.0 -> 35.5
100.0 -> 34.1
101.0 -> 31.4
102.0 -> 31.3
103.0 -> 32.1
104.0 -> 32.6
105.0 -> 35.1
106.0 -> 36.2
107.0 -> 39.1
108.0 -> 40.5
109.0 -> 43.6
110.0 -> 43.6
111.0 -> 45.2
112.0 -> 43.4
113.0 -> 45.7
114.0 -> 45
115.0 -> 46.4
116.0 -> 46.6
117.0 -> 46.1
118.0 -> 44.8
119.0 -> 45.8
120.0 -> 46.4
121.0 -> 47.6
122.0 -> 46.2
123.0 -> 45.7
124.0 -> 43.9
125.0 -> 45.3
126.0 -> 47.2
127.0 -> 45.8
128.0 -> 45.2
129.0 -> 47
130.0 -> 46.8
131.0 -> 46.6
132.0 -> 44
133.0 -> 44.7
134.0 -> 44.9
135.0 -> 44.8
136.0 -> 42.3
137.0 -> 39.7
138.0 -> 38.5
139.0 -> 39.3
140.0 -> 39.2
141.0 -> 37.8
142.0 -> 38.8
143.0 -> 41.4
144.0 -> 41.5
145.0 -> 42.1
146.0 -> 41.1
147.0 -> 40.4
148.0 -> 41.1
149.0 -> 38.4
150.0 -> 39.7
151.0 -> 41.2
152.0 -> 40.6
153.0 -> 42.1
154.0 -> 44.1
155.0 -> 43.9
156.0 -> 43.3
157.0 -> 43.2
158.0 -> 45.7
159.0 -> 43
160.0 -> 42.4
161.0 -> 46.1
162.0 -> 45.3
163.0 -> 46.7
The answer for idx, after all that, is 1.1 K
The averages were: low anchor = 49.4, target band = 42.2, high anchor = 42.9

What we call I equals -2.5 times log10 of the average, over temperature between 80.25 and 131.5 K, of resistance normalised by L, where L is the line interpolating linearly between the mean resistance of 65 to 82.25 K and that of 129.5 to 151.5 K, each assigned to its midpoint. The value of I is 0.08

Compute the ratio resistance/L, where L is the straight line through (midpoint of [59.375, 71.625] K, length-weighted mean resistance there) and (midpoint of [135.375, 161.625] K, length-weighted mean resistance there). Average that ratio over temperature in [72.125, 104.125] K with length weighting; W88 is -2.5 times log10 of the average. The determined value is 0.06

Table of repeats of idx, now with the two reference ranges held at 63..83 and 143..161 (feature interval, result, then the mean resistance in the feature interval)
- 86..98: 1.13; 45.5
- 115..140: 0.38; 44.7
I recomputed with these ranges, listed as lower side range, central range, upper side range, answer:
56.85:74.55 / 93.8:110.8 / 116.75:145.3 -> 0.25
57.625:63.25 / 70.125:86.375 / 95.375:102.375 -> -0.21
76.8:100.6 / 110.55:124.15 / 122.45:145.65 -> -0.03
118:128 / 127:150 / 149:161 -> 0.06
